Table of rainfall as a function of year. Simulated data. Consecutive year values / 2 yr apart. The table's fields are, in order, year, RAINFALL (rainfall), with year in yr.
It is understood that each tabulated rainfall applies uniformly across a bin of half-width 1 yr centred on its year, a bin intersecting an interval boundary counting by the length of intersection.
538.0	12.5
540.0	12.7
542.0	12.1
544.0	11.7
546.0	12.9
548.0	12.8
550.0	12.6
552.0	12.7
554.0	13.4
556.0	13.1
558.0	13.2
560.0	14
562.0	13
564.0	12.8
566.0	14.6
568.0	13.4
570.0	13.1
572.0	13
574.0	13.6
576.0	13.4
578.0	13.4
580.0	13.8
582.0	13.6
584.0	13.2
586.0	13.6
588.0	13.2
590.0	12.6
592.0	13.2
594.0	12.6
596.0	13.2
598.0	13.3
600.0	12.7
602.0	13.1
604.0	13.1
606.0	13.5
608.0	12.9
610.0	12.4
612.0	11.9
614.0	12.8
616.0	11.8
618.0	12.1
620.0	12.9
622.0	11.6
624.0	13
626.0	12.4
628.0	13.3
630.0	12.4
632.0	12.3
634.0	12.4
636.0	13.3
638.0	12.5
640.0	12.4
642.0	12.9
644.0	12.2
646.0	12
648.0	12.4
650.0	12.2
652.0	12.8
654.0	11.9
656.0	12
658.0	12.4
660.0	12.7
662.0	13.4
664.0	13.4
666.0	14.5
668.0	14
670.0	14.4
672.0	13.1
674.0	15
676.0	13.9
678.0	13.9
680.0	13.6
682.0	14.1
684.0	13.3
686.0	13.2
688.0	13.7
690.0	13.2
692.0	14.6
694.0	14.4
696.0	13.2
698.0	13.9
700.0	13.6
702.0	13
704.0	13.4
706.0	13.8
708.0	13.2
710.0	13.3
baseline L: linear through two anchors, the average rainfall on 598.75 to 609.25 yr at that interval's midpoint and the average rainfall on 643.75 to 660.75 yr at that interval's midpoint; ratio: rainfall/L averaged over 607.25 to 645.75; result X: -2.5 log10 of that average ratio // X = 0.018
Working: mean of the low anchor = 13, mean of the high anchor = 12.3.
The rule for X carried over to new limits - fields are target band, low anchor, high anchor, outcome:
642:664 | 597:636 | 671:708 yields 0.060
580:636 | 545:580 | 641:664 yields 0.005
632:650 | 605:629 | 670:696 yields 0.045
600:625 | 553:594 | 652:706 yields 0.068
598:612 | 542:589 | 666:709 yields 0.040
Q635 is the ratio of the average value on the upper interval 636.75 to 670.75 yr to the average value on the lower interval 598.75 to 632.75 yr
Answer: 1.02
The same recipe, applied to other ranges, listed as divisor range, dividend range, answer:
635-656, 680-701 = 1.10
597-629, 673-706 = 1.08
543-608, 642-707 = 1.01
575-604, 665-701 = 1.05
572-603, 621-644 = 0.95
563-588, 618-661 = 0.93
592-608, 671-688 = 1.05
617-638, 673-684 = 1.12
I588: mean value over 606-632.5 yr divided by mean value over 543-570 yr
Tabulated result 0.95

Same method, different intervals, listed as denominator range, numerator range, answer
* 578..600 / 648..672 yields 0.99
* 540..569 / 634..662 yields 0.96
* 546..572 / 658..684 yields 1.04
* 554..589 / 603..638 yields 0.94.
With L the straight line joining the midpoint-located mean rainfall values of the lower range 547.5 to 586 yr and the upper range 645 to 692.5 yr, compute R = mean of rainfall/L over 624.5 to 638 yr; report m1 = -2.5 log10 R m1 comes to 0.05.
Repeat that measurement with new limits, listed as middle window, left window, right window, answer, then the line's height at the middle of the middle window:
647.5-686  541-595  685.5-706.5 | 0.02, 13.5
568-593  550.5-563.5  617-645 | -0.03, 13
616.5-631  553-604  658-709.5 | 0.08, 13.4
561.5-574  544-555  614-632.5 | -0.06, 12.7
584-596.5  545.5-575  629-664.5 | -0.01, 13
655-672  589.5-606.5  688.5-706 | 0.01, 13.5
